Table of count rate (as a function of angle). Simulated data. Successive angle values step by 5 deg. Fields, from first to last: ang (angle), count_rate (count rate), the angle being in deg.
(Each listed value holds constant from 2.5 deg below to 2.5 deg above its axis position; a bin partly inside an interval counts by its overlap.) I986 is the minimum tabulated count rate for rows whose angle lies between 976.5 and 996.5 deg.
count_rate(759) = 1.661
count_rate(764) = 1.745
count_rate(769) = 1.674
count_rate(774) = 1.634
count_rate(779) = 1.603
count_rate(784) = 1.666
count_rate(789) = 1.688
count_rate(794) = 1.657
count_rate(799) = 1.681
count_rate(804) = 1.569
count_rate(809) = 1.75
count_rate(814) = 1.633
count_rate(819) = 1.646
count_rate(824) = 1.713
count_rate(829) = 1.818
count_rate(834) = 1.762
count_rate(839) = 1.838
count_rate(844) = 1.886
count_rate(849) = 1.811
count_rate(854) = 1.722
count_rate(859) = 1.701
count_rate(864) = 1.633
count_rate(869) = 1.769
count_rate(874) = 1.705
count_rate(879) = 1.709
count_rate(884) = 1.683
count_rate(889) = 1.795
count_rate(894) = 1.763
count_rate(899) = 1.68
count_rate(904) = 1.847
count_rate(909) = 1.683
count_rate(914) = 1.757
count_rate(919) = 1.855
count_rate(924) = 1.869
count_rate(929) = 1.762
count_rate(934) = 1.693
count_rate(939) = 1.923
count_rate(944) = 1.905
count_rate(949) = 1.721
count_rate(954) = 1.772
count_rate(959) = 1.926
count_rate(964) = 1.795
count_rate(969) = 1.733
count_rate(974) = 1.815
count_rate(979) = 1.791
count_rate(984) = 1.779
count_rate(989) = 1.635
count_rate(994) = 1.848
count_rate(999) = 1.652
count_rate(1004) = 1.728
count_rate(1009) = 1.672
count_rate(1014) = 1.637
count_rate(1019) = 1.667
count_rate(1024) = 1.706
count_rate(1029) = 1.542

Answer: 1.635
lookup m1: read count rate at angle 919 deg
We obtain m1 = 1.855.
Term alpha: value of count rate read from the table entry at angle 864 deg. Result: 1.633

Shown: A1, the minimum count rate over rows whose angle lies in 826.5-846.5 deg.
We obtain 1.762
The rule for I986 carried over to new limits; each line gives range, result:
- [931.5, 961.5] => 1.693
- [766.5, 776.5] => 1.634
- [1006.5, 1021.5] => 1.637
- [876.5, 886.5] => 1.683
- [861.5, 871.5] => 1.633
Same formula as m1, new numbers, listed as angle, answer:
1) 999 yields 1.652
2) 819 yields 1.646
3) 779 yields 1.603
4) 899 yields 1.68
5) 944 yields 1.905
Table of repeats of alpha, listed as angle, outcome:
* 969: 1.733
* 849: 1.811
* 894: 1.763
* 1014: 1.637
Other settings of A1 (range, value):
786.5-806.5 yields 1.569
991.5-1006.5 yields 1.652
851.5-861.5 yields 1.701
